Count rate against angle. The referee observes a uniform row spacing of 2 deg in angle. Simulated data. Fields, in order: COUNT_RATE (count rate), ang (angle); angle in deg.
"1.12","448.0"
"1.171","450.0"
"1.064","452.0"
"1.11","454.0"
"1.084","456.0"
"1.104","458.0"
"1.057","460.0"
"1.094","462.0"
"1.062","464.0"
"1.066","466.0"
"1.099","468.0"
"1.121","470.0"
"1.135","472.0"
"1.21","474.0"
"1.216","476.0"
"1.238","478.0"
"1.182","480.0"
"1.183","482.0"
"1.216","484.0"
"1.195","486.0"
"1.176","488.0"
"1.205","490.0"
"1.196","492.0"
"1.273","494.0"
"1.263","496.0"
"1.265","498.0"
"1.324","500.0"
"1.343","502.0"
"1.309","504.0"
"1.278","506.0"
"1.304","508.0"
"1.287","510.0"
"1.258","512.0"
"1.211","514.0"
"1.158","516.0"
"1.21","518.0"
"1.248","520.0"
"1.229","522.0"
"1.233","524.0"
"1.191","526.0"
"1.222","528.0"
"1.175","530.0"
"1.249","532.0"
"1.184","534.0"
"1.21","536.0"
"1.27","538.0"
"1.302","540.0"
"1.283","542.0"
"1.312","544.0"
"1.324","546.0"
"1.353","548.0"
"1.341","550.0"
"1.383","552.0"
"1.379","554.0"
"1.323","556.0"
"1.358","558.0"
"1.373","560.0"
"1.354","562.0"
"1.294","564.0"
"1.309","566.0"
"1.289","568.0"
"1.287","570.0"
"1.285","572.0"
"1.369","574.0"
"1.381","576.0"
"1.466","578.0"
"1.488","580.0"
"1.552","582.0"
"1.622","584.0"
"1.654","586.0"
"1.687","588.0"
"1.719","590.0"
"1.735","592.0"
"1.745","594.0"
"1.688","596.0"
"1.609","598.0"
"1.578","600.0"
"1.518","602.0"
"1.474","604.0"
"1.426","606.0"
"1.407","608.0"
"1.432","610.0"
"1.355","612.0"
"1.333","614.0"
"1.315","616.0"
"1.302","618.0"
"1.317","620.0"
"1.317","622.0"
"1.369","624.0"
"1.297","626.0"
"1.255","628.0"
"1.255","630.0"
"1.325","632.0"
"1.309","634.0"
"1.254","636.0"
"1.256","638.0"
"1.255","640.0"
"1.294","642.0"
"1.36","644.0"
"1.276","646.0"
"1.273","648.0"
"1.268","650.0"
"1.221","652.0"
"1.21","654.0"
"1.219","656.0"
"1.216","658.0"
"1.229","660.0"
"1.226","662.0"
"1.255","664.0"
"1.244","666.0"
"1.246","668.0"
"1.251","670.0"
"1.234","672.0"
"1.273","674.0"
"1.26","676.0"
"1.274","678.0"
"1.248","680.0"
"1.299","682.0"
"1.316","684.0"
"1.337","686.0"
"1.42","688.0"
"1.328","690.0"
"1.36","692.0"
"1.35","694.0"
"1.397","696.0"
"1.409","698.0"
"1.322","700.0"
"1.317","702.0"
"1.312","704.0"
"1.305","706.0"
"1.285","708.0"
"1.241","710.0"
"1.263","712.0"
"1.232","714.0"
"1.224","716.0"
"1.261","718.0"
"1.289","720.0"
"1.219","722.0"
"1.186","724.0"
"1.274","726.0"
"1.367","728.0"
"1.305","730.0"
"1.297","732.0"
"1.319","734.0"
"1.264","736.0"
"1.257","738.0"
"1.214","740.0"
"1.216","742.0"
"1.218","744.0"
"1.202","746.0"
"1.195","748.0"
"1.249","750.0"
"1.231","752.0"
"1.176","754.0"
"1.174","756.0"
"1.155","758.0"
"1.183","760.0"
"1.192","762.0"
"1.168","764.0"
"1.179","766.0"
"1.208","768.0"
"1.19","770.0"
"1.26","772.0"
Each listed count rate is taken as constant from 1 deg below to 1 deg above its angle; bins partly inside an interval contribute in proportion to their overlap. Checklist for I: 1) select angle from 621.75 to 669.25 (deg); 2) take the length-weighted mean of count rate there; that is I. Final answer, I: 1.27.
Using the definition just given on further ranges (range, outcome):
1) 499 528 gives 1.25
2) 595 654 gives 1.35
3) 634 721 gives 1.28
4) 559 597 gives 1.49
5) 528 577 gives 1.31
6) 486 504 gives 1.26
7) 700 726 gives 1.26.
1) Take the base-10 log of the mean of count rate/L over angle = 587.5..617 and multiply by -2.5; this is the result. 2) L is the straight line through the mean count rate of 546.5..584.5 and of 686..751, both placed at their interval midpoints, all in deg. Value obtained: -0.13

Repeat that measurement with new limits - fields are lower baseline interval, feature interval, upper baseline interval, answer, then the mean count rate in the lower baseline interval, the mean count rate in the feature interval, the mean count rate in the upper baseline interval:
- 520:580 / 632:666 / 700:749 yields 0.018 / 1.3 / 1.26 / 1.26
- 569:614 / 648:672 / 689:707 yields 0.140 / 1.52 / 1.24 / 1.34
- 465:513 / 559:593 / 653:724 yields -0.172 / 1.22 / 1.46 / 1.28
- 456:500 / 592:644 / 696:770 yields -0.150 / 1.17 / 1.39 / 1.25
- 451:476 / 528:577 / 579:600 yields 0.141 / 1.11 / 1.31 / 1.65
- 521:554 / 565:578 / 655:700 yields -0.047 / 1.27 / 1.33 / 1.29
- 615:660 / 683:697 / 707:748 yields -0.077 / 1.28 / 1.36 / 1.26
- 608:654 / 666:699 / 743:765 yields -0.046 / 1.3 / 1.31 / 1.19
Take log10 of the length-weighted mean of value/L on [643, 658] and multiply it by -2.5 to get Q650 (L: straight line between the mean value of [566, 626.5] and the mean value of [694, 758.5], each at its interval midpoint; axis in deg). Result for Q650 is 0.102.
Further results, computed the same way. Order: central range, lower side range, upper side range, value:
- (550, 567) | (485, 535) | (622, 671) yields -0.082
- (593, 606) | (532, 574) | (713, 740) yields -0.219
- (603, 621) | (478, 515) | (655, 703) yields -0.080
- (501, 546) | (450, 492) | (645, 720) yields -0.065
